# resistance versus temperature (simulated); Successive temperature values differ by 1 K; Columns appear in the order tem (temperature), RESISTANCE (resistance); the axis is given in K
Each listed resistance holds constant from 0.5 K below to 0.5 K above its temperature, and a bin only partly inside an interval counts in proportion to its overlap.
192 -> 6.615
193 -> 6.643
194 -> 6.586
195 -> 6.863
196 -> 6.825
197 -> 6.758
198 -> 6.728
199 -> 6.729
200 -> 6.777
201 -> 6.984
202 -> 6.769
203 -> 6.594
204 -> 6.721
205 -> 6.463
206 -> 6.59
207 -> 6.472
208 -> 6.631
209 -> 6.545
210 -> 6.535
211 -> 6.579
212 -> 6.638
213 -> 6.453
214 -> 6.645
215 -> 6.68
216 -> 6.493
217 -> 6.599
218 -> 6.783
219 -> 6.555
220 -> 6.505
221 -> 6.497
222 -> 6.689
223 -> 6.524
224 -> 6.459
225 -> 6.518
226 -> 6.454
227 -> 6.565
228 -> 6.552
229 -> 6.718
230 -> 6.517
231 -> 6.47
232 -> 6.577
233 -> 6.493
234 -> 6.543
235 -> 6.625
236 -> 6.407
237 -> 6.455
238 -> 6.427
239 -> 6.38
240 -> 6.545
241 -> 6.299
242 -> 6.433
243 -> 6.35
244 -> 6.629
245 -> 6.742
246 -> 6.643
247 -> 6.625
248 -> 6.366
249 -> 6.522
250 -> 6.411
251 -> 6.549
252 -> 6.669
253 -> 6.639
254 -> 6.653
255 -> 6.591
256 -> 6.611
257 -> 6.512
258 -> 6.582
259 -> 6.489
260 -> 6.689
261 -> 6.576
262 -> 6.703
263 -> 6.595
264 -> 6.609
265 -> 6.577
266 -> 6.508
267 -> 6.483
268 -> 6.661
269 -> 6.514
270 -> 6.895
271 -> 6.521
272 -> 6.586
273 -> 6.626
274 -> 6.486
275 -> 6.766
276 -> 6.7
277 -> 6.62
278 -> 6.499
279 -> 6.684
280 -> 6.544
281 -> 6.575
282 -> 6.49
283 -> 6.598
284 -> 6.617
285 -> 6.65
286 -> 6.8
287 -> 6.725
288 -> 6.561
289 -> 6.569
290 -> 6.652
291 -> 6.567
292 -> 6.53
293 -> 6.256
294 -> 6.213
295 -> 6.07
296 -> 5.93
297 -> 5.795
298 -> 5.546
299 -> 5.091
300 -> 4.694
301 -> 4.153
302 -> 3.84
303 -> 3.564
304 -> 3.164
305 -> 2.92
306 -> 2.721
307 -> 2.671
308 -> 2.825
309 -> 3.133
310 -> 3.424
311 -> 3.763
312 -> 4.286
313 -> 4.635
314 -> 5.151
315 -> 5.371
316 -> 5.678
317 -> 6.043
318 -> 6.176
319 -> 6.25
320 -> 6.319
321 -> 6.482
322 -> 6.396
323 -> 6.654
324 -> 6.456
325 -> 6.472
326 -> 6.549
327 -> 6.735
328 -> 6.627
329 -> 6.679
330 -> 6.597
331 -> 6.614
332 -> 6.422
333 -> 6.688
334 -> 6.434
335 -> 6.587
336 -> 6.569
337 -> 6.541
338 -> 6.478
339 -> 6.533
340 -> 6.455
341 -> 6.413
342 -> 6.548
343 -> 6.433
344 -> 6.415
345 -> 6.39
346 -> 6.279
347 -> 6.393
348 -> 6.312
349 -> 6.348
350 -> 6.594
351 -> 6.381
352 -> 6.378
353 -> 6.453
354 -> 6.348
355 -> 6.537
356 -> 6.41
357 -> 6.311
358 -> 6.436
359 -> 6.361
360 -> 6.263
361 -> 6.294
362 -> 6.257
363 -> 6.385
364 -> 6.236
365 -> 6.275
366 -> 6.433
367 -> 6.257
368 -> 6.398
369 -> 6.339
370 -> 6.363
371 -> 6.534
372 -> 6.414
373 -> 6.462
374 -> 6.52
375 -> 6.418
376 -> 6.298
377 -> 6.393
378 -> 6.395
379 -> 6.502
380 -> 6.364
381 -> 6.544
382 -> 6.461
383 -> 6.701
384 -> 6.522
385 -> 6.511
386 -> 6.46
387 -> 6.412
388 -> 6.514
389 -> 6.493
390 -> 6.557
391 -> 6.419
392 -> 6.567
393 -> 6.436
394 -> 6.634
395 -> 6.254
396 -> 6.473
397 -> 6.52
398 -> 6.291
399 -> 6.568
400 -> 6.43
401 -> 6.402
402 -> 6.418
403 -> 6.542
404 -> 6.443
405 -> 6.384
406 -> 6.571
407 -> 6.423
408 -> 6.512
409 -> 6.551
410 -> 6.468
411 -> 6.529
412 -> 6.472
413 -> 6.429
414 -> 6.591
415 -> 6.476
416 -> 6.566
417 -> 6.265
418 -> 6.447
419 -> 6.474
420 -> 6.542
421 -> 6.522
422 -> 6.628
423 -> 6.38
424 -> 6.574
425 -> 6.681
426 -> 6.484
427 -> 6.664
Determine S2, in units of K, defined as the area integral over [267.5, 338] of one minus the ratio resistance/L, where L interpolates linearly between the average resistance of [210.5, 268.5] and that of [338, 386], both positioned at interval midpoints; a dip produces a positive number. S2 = 6.9 K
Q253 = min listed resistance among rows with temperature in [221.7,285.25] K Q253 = 6.299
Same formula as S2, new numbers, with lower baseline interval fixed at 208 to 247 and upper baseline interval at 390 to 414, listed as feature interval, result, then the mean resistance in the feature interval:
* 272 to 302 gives 1.28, 6.24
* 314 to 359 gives 0.69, 6.4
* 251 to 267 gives -0.16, 6.59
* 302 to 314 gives 5.61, 3.47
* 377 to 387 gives -0.01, 6.49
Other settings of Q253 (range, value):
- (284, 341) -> 2.671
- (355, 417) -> 6.236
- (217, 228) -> 6.454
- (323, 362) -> 6.257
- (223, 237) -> 6.407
